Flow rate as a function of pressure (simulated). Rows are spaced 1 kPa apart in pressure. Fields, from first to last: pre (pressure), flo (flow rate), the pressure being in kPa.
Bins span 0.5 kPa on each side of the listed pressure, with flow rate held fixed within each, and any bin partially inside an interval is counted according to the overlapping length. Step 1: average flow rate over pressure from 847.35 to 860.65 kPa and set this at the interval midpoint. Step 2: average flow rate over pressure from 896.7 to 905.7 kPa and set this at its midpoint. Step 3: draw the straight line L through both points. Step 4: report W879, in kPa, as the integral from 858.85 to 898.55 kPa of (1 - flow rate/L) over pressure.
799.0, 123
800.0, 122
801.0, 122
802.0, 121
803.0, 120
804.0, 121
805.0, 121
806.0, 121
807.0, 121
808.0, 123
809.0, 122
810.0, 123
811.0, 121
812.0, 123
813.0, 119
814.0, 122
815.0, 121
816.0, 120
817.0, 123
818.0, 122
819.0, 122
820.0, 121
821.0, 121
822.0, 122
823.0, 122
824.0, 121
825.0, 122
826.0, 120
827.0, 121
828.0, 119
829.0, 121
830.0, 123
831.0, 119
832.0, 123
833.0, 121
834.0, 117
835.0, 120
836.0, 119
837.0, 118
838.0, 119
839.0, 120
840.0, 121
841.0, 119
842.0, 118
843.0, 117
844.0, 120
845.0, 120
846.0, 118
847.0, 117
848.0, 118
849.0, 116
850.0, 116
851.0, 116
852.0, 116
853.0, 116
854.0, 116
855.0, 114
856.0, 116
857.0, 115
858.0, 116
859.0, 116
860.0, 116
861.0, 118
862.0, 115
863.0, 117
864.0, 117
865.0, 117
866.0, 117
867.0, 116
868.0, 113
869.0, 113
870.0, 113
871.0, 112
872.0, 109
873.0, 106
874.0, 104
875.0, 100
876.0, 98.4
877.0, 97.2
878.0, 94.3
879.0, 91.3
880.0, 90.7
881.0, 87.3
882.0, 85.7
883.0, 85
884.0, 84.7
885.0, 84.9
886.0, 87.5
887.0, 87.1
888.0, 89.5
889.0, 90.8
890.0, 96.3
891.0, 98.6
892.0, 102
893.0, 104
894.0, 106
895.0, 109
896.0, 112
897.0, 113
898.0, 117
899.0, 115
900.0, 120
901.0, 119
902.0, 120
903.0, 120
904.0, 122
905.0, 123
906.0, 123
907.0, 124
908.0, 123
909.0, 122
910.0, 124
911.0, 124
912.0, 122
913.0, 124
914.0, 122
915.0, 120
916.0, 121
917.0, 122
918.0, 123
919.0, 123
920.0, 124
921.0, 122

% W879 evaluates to 4.8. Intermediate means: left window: 116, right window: 119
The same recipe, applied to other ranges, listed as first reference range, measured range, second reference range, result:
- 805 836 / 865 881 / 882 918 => 1.3 kPa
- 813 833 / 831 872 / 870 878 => -2.0 kPa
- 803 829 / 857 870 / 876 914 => -0.4 kPa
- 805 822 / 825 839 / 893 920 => 0.1 kPa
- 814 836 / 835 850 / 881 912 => -0.1 kPa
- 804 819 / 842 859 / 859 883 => -0.8 kPa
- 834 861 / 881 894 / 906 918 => 3.1 kPa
